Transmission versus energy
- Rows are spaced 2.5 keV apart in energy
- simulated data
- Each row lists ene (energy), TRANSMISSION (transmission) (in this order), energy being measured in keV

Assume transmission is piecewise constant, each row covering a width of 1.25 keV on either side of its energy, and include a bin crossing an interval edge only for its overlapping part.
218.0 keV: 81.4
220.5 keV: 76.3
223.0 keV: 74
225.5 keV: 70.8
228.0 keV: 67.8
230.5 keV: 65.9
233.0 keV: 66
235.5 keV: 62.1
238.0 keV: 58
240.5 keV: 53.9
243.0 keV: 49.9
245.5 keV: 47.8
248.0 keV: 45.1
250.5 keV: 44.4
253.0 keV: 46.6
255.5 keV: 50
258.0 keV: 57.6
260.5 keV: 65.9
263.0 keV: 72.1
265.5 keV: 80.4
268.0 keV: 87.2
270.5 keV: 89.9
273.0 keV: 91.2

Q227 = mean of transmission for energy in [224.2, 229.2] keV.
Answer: 69.4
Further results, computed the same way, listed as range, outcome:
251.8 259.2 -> 51.4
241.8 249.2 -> 47.6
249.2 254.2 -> 45.5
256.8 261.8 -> 61.9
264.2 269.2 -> 83.6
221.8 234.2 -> 68.9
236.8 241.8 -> 55.9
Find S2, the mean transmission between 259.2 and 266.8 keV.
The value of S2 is 72.8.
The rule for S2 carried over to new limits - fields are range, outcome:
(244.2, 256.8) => 46.8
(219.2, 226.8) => 73.7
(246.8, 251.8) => 44.8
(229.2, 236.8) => 64.6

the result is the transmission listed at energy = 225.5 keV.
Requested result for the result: 70.8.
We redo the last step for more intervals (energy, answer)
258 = 57.6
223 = 74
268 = 87.2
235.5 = 62.1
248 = 45.1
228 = 67.8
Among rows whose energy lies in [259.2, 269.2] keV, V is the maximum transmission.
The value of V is 87.2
